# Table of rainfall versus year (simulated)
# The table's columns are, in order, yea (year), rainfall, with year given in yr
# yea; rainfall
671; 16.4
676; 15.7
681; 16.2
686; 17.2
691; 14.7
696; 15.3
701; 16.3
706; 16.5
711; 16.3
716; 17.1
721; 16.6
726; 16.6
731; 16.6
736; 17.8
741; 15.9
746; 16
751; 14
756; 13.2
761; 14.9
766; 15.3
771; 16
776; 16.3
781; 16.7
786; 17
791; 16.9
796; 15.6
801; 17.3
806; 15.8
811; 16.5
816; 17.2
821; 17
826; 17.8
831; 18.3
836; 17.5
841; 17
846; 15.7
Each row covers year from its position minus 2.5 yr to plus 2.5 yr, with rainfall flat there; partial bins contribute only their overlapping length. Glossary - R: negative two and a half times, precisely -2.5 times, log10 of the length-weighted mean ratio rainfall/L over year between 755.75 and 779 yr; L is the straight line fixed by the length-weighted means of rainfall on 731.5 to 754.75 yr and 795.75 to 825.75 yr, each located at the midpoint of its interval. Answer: 0.055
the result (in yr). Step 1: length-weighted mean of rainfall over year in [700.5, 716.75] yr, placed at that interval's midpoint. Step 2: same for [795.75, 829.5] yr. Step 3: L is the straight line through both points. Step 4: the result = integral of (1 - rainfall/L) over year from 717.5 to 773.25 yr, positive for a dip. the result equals 3.01 yr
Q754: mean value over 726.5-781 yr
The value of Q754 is 15.7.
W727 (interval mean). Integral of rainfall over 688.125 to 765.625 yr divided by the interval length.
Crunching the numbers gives 15.8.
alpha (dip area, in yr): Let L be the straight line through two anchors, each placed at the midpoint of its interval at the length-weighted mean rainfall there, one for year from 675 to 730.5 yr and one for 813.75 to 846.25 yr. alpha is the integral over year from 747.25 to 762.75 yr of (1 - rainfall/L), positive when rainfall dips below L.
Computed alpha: 2.4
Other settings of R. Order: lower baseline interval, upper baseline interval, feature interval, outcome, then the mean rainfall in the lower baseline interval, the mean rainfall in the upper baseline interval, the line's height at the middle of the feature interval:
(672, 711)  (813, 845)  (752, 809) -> 0.069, 16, 17.4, 16.9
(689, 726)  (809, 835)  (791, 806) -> 0.046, 16.2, 17.4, 17.1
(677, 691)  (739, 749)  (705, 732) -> -0.040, 16.2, 15.9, 16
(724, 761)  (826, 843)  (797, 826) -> 0.023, 15.7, 17.6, 17.2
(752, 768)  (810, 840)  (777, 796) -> -0.070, 14.4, 17.4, 15.6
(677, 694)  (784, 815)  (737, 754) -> 0.056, 16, 16.5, 16.3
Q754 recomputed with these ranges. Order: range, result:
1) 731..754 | 15.9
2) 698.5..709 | 16.4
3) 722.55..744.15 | 16.7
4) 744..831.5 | 16.2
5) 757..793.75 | 16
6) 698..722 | 16.5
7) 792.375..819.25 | 16.5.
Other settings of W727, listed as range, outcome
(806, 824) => 16.8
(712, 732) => 16.7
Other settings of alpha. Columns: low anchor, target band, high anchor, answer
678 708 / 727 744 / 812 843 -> -0.3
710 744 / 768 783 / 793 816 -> 0.2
